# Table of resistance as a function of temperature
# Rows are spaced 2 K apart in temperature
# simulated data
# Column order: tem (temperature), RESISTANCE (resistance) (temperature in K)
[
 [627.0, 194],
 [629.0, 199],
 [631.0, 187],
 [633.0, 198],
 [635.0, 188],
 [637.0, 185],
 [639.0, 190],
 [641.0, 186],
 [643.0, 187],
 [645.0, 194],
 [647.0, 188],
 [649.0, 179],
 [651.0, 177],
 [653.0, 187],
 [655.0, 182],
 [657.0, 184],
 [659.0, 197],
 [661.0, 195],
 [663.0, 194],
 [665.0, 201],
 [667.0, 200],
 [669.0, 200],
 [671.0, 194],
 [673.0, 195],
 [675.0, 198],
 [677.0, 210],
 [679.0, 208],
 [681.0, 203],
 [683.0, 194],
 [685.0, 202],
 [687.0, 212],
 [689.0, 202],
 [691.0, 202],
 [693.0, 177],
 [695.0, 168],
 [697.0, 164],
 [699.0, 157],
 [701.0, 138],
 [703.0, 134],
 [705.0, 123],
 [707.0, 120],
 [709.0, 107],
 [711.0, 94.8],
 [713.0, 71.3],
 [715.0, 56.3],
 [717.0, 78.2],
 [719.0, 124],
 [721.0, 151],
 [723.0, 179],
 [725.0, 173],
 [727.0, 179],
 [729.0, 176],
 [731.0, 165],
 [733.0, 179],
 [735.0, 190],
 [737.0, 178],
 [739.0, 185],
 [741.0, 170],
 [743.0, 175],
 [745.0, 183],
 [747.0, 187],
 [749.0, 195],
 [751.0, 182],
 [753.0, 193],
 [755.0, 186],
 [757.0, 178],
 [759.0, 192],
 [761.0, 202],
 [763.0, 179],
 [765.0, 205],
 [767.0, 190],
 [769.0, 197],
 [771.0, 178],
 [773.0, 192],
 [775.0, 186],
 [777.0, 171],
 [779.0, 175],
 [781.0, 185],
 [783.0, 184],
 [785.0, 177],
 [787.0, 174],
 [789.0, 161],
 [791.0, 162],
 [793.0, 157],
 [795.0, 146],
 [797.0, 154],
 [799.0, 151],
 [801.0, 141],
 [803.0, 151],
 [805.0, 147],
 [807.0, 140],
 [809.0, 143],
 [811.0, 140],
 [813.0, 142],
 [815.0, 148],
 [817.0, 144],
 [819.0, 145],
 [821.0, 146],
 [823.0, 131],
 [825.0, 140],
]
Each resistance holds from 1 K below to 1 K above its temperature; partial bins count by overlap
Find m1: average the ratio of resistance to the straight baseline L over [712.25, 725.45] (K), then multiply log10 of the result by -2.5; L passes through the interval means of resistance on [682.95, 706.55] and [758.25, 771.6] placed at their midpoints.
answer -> 0.45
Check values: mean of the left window 171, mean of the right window 192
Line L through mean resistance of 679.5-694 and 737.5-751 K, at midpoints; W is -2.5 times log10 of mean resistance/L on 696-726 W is 0.47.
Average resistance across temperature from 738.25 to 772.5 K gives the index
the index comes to 187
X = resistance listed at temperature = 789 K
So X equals 161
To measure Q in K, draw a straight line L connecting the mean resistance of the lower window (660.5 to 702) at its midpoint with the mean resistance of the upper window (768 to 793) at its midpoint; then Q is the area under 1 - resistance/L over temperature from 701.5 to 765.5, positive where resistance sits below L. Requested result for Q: 8.7 K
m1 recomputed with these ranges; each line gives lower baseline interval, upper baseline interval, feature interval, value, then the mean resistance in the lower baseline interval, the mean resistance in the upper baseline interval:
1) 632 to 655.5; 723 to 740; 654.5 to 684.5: -0.07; 187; 178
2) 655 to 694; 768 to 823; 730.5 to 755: -0.04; 198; 160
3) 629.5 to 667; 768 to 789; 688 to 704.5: 0.12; 189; 181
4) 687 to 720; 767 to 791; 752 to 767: -0.14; 135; 180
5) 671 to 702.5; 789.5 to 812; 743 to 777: -0.16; 188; 149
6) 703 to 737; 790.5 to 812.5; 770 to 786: -0.24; 137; 148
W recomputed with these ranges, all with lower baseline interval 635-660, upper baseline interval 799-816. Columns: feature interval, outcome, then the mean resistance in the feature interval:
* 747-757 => -0.18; 188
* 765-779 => -0.21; 186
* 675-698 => -0.11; 195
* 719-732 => -0.01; 167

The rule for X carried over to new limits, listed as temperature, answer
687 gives 212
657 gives 184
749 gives 195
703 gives 134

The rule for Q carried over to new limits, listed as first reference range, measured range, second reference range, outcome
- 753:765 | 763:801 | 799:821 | -1.02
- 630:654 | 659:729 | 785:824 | 4.09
